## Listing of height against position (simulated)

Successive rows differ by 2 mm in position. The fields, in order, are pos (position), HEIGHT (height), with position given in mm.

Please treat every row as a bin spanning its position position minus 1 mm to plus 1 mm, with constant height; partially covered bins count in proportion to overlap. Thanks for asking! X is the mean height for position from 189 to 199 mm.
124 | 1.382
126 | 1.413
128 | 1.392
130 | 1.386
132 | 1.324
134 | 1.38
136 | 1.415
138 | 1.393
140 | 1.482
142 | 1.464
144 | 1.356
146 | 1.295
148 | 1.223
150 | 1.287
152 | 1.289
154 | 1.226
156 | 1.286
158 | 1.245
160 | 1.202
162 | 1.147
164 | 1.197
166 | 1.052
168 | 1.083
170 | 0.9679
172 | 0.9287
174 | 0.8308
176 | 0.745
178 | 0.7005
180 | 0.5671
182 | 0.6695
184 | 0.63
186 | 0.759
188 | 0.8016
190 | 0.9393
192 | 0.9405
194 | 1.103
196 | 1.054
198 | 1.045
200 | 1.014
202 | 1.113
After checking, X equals 1.02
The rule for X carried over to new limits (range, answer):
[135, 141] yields 1.43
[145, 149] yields 1.26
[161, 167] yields 1.13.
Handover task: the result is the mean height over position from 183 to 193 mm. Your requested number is 0.814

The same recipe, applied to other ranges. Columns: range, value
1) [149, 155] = 1.27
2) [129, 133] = 1.35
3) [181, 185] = 0.65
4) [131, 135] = 1.35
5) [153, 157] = 1.26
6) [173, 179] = 0.759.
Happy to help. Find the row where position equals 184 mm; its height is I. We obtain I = 0.63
